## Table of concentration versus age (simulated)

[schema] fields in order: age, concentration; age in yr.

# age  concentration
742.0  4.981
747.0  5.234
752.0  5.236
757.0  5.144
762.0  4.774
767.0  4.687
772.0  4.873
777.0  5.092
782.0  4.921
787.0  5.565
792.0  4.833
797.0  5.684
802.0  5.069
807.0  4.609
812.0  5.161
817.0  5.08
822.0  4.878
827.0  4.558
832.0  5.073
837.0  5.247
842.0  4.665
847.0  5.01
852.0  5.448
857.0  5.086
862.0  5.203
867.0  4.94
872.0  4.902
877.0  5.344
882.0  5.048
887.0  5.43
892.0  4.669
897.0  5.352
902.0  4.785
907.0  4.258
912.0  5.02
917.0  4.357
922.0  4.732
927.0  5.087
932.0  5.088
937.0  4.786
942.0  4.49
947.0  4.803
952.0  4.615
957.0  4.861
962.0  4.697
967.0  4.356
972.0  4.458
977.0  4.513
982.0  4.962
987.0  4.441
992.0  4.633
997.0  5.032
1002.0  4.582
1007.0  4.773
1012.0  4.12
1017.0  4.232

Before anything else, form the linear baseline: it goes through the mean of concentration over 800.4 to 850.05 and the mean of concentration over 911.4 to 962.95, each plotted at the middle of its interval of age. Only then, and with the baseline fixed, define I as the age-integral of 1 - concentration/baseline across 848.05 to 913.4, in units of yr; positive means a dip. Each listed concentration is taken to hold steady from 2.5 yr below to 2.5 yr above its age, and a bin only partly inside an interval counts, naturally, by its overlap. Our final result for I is -2.4 yr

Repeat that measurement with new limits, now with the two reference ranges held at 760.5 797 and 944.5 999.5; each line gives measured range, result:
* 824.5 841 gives 0.0 yr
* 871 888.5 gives -1.3 yr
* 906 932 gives 0.1 yr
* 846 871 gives -1.3 yr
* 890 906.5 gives -0.2 yr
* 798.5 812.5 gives 0.0 yr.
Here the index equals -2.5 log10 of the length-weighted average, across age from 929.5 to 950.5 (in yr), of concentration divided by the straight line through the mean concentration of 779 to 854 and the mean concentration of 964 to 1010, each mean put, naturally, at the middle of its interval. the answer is -0.01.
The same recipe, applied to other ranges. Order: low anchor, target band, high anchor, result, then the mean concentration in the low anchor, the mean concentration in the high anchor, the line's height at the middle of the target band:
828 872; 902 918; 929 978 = 0.05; 5.06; 4.68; 4.84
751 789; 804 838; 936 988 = 0.00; 5.02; 4.64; 4.92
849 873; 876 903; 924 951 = -0.02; 5.13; 4.84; 5.02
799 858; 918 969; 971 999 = 0.00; 4.99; 4.68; 4.76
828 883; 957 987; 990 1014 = 0.03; 5.07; 4.64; 4.73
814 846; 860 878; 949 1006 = -0.05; 4.93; 4.65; 4.85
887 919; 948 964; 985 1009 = 0.00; 4.8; 4.7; 4.74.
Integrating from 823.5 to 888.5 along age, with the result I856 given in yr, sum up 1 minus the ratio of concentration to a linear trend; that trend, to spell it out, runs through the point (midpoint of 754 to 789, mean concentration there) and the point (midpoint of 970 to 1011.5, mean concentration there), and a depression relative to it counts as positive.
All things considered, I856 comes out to -2.7 yr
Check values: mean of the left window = 5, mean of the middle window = 5.06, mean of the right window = 4.65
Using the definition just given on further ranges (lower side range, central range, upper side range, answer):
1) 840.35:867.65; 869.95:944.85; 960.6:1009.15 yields 0.2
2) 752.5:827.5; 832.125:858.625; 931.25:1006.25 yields -1.0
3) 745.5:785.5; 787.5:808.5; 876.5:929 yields -0.6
